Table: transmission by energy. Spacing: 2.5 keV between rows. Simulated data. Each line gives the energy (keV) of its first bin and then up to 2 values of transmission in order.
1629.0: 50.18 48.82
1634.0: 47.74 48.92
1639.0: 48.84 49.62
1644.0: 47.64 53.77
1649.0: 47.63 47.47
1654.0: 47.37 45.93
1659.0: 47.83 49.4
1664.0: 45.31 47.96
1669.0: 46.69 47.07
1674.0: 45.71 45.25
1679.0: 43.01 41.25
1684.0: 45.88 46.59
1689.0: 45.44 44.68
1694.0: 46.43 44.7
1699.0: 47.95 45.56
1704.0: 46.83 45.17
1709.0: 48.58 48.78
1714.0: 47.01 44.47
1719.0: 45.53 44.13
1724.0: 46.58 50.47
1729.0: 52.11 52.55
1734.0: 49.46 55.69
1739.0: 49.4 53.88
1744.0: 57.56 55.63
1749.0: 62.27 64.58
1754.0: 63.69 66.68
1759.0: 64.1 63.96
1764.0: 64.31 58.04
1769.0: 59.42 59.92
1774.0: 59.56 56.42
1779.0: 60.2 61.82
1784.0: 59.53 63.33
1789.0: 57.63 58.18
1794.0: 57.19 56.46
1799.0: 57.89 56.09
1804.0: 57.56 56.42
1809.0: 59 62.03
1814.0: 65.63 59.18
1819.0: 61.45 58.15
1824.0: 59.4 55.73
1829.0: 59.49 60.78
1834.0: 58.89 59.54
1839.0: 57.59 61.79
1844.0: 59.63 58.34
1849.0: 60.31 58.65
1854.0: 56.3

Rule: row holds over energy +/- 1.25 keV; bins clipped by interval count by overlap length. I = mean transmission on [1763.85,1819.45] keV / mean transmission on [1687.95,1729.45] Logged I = 1.27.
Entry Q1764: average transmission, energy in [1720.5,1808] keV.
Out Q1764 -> 57.5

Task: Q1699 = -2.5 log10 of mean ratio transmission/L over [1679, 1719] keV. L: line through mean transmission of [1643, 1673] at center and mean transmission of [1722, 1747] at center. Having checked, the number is 0.10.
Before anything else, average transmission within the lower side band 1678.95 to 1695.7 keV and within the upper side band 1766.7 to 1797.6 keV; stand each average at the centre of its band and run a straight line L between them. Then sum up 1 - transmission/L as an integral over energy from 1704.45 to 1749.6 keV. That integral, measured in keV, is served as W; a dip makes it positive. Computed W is 0.6 keV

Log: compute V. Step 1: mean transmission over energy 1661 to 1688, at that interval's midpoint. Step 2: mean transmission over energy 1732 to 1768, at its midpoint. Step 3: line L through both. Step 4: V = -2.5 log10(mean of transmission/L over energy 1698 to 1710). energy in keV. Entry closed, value 0.09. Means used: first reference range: 45.7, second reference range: 59.1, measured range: 46.8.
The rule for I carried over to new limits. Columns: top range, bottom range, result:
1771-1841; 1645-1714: 1.27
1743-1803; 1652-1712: 1.30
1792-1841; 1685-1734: 1.25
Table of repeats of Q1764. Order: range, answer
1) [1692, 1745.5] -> 48.7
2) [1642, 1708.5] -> 46.5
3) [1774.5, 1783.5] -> 59.5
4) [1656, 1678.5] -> 46.7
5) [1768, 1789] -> 59.9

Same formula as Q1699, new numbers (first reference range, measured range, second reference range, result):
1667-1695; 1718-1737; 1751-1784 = 0.10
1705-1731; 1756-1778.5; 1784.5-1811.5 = -0.14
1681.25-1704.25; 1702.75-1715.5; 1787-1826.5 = 0.01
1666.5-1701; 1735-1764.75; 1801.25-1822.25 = -0.14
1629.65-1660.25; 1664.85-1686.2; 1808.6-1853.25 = 0.11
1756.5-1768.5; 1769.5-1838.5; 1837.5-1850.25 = 0.04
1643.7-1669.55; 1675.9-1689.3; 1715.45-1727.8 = 0.07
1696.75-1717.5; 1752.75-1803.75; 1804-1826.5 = -0.09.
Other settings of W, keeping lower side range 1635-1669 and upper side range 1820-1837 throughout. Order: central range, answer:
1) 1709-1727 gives 1.90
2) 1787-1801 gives -0.23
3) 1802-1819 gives -0.62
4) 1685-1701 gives 1.50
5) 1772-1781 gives -0.54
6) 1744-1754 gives -1.24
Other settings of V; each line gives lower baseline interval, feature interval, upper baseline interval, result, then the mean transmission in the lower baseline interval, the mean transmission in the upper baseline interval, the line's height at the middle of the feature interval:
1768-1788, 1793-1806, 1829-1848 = 0.05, 60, 59.5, 59.8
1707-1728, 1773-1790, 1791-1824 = -0.08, 46.9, 58.9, 55.4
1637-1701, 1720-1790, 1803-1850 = -0.07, 46.8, 59.5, 53.7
